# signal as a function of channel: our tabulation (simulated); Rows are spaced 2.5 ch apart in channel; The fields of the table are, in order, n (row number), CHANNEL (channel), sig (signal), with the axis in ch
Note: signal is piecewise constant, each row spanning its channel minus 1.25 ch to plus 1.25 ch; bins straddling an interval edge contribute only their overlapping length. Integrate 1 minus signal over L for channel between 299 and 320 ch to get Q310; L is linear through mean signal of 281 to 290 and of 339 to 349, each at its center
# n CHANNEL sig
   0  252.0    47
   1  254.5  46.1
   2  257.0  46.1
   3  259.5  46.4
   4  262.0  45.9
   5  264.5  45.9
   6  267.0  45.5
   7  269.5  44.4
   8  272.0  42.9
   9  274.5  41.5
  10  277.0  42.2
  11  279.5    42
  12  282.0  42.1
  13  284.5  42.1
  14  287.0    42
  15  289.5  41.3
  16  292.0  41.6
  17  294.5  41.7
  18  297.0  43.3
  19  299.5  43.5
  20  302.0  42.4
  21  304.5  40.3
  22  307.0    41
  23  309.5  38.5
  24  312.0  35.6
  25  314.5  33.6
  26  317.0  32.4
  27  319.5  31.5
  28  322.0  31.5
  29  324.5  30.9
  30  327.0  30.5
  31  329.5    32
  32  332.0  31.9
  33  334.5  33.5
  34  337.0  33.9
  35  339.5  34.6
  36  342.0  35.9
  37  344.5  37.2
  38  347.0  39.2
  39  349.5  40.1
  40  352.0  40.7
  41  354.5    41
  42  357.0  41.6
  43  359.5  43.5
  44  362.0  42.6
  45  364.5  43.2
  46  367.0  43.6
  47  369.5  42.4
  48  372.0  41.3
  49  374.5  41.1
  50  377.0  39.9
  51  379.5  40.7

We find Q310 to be 1.2 ch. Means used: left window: 41.9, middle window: 37.7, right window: 37.1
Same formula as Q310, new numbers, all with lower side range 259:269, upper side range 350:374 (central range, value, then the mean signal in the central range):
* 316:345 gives 6.96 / 32.9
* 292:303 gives 0.47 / 42.6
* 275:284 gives 0.63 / 42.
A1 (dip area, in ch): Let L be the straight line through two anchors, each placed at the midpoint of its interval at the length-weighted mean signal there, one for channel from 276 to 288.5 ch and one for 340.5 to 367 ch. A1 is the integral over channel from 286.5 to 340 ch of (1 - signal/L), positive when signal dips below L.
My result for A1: 6.2 ch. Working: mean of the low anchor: 42.1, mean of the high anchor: 40.6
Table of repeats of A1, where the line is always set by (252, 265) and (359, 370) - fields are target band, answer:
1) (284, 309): 1.8 ch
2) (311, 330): 5.2 ch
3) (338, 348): 1.6 ch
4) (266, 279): 0.7 ch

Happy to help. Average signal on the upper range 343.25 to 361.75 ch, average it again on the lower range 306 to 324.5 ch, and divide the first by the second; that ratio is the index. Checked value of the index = 1.2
